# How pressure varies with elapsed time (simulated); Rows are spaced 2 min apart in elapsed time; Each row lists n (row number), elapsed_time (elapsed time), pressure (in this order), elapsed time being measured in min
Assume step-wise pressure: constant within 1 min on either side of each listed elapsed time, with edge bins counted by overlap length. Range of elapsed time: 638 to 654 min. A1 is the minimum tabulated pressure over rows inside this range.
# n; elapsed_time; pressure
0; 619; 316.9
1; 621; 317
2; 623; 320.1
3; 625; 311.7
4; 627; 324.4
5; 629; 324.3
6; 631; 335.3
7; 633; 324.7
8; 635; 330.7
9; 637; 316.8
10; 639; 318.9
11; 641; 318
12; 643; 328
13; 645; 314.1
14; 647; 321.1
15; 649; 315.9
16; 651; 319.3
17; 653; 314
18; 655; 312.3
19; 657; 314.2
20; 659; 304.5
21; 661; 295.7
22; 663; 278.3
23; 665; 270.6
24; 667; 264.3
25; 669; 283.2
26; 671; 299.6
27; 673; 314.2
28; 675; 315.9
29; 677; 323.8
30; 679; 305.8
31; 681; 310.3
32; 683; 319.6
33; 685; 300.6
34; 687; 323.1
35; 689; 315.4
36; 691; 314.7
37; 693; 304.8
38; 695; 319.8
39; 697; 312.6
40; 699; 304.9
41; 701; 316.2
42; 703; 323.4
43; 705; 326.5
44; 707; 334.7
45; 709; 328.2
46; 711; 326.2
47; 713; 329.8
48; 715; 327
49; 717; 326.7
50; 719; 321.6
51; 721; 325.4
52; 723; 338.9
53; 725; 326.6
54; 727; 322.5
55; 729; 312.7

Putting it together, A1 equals 314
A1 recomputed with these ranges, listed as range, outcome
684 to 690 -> 300.6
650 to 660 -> 304.5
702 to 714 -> 323.4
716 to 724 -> 321.6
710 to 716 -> 326.2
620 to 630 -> 311.7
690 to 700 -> 304.8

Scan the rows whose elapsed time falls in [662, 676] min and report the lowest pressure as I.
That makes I 264.3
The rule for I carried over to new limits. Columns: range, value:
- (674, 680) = 305.8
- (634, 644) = 316.8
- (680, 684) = 310.3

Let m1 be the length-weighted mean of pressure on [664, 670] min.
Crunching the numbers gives 273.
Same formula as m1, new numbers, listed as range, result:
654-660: 310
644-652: 318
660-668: 277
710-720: 326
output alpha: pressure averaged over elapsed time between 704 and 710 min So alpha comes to 330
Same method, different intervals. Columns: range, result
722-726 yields 333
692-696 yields 312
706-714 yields 330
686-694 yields 314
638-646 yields 320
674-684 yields 315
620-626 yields 316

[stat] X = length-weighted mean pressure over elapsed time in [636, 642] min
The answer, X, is 318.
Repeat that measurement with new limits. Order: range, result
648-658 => 315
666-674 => 290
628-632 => 330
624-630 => 320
